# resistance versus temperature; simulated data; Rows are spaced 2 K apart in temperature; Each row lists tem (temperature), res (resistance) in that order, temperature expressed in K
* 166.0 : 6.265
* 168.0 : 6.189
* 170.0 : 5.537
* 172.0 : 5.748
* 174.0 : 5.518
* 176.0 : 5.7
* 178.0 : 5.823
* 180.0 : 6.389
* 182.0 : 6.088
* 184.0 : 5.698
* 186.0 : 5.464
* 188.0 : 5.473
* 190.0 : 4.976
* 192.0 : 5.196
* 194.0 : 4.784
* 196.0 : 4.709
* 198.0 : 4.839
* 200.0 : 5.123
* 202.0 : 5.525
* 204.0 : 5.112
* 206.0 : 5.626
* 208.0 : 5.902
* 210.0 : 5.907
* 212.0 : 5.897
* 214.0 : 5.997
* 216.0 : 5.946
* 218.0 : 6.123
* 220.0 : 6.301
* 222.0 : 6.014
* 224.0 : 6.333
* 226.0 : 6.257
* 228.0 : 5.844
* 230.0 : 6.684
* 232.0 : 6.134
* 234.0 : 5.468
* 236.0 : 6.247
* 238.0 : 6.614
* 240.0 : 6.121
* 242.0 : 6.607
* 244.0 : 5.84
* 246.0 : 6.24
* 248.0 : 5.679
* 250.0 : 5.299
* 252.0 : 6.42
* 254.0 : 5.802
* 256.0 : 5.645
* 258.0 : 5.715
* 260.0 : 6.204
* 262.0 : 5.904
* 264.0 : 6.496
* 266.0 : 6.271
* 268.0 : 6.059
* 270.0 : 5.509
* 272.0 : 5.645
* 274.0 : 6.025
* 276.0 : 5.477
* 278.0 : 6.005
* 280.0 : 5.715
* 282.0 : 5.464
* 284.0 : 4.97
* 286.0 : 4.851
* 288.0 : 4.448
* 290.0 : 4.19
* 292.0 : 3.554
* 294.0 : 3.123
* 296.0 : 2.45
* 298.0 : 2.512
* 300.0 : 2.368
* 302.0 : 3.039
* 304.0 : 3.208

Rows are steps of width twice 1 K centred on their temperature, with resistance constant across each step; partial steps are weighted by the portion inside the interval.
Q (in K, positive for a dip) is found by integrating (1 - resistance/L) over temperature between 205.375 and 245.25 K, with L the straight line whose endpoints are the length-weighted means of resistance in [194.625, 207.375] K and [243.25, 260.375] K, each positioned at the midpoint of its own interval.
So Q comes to -4.4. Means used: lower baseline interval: 5.17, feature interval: 6.1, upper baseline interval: 5.86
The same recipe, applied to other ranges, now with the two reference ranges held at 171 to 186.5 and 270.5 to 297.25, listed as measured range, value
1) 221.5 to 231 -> -1.61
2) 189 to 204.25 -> 1.63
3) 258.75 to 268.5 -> -2.40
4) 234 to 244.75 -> -2.10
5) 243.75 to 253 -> -1.42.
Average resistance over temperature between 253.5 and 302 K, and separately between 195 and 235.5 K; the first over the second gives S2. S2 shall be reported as 0.86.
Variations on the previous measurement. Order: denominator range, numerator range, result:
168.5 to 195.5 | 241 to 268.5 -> 1.08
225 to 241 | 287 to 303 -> 0.52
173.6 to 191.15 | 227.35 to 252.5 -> 1.07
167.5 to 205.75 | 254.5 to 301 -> 0.91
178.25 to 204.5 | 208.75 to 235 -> 1.13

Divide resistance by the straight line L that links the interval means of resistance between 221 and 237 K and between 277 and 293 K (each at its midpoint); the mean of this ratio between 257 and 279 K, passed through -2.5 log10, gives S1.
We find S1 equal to -0.13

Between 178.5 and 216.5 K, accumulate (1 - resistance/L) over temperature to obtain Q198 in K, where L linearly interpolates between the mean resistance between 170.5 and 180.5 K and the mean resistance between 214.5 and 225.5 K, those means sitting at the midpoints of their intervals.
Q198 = 2.9 K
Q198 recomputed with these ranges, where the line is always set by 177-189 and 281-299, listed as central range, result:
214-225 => -2.0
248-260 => -3.2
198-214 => -0.4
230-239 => -2.3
